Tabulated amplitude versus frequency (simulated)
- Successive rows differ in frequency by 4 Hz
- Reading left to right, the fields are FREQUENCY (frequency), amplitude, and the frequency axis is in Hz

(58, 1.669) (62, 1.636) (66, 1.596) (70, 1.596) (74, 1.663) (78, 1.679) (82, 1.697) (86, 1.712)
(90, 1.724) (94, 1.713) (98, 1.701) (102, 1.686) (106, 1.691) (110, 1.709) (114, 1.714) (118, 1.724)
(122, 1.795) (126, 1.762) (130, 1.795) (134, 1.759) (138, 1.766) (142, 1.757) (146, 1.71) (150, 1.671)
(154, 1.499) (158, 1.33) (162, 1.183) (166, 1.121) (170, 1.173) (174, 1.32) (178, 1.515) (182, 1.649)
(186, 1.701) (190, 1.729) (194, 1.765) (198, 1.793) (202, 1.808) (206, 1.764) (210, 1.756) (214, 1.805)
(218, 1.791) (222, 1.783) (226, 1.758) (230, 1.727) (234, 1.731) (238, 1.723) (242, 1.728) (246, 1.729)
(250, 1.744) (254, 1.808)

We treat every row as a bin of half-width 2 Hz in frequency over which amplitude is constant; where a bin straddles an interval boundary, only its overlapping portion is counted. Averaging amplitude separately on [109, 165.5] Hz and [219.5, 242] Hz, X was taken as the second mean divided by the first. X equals 1.1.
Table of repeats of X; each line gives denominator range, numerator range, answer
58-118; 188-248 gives 1.05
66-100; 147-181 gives 0.82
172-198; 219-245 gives 1.07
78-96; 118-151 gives 1.03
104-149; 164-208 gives 0.90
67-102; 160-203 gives 0.90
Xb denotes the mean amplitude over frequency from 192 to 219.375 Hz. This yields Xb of 1.78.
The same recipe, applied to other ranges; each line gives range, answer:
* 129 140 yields 1.77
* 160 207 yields 1.54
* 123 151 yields 1.75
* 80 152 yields 1.73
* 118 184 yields 1.56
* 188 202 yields 1.77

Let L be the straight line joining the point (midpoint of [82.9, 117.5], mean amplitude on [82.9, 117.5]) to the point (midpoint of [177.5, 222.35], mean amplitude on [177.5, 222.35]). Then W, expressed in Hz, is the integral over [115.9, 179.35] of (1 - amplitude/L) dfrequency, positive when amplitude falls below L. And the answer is 6.2 Hz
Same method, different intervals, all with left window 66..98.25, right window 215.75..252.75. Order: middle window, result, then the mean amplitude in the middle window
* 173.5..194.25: 1.25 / 1.62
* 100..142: -1.09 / 1.74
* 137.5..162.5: 2.04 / 1.57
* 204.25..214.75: -0.21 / 1.77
